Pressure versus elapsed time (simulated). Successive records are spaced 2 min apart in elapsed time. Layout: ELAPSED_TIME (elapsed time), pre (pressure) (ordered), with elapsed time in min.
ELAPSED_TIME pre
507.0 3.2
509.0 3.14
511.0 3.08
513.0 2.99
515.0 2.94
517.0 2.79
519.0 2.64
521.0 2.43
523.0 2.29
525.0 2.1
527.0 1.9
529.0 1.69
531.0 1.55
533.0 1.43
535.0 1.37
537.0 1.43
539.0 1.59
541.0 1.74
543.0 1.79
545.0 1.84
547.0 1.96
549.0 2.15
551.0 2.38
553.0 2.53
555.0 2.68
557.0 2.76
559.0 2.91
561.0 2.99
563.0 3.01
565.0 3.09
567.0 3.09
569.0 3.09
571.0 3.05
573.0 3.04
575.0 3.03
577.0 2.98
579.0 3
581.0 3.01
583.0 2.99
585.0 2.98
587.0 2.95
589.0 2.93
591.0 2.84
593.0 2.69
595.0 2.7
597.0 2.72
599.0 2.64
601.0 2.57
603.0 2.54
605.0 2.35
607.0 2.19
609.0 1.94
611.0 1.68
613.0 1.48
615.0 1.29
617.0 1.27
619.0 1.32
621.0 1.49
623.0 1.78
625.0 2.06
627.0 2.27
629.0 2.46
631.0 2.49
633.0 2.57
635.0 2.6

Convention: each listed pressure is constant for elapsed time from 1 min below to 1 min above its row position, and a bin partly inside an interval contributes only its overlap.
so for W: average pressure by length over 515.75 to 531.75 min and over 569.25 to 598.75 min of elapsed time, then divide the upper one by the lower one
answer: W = 1.33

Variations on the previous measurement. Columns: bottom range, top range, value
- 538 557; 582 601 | 1.33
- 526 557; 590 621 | 1.12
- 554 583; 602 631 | 0.63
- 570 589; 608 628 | 0.55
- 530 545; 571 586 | 1.91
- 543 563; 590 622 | 0.86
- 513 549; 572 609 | 1.38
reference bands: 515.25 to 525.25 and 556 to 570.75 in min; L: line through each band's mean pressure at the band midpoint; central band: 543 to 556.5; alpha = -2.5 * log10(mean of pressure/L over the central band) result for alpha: 0.26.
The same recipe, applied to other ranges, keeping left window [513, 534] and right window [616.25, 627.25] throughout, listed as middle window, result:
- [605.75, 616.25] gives 0.01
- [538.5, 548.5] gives 0.16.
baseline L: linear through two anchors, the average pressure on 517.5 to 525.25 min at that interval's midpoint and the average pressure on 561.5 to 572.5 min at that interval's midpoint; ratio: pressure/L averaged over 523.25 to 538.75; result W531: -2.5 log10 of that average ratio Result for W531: 0.46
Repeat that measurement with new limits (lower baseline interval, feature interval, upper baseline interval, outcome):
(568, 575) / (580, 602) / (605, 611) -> -0.12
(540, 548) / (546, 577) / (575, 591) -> -0.19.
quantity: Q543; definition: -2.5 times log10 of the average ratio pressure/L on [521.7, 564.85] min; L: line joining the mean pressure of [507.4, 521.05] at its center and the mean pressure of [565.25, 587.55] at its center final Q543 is 0.36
